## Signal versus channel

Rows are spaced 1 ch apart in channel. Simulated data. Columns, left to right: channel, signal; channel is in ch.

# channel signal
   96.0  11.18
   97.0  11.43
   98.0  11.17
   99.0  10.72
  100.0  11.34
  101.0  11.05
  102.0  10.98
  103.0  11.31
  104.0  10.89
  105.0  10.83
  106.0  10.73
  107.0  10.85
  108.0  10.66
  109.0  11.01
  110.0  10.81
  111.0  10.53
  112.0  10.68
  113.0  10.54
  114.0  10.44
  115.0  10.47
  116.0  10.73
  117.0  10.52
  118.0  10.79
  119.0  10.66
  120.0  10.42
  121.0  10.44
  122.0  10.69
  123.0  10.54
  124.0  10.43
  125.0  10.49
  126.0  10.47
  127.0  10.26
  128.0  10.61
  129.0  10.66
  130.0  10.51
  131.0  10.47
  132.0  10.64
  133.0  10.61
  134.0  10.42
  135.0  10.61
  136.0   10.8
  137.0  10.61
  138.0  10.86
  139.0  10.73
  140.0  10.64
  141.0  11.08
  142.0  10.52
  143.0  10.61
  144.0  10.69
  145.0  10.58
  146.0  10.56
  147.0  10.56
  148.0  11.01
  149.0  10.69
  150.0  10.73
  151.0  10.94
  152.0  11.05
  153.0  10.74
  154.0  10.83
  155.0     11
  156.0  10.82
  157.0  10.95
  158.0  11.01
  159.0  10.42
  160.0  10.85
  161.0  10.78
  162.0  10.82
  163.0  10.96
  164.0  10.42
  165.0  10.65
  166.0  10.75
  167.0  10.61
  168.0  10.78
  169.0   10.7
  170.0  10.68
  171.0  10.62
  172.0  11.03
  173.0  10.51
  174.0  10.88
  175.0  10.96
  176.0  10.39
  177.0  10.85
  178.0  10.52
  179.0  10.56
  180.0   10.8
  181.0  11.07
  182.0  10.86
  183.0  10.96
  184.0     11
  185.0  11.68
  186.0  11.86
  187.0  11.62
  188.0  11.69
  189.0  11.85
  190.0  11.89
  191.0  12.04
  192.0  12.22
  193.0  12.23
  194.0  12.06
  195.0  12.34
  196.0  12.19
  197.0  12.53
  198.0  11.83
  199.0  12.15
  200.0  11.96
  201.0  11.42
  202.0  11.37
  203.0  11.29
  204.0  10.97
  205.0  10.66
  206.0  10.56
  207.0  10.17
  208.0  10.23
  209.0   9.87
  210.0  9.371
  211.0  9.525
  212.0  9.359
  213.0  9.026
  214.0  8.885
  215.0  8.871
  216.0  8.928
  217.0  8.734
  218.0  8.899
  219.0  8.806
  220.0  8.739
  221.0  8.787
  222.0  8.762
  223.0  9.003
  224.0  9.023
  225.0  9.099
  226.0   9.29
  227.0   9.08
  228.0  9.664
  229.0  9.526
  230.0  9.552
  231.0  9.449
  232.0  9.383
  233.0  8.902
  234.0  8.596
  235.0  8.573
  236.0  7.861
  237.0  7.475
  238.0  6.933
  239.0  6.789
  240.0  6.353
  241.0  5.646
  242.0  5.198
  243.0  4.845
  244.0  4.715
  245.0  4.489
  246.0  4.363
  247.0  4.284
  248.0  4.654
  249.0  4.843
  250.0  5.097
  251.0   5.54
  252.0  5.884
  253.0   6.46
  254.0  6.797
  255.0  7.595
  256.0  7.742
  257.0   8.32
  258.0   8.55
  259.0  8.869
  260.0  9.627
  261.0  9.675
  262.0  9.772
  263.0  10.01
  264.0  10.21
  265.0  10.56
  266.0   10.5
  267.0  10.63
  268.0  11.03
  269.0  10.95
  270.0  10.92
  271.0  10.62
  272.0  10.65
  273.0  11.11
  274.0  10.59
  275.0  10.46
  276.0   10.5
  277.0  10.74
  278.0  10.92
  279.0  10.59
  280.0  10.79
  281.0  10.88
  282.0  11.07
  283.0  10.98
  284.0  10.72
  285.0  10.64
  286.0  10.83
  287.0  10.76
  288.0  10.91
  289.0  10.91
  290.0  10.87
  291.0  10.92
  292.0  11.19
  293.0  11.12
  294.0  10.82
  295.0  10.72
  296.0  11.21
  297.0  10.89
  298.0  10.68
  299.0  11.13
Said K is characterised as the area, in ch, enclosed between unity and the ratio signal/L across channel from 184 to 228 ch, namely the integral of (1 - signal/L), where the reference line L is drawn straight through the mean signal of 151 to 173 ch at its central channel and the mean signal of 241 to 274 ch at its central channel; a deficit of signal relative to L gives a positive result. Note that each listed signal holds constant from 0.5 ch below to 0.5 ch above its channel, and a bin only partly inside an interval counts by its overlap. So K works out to -4.5 ch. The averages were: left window 10.8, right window 7.96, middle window 10.5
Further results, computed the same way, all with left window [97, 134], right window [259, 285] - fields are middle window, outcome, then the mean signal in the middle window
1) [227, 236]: 1.2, 9.12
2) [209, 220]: 1.6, 9.06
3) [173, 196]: -1.6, 11.4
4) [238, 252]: 7.1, 5.23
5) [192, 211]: -1.2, 11.3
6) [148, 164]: -0.3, 10.8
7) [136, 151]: -0.1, 10.7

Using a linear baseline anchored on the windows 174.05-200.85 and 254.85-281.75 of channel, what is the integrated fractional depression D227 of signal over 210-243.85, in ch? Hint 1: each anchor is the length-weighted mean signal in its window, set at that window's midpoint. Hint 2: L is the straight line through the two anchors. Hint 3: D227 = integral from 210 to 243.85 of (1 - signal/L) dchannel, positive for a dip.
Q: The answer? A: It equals 7.7 ch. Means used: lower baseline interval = 11.5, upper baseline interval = 10.1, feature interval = 8.39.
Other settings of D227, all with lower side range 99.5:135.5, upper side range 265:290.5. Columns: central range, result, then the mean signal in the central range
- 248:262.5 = 4.6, 7.39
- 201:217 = 1.2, 9.95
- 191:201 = -1.3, 12.1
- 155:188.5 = -0.6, 10.9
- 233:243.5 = 3.7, 6.93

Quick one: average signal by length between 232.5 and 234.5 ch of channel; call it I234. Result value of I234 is 8.75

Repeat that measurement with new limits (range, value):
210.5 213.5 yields 9.3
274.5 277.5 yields 10.6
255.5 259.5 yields 8.37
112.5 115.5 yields 10.5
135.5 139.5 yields 10.8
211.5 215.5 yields 9.04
